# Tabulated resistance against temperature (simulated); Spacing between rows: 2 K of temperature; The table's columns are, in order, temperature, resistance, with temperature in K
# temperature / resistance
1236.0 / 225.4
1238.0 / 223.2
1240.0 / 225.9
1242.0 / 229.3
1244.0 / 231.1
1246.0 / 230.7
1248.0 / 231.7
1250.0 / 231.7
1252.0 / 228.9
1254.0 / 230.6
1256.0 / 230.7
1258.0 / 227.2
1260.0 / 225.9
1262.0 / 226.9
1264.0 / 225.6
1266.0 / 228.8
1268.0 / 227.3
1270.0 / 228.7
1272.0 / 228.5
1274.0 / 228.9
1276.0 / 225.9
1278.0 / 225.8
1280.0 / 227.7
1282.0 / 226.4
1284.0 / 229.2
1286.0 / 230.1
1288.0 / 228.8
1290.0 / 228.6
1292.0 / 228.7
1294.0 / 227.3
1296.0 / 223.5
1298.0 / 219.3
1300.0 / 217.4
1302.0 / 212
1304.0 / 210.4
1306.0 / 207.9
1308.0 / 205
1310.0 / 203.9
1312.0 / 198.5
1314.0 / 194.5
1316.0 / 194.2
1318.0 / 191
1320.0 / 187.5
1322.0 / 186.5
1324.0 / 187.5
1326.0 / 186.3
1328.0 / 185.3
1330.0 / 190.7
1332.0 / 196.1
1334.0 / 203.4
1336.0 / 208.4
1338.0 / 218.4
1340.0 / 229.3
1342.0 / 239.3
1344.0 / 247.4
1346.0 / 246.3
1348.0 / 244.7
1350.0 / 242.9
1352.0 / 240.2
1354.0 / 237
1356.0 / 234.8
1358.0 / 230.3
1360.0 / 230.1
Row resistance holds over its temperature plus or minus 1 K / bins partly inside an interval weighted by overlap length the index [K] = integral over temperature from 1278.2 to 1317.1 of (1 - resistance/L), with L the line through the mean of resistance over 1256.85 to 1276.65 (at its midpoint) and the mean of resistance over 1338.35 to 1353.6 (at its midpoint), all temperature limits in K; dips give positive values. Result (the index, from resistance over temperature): 2.6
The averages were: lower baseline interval 227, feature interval 217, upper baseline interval 240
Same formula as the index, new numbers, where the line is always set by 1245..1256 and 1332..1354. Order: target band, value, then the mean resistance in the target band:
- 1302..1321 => 2.5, 200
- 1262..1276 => 0.2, 228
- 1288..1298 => 0.2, 226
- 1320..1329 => 1.7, 187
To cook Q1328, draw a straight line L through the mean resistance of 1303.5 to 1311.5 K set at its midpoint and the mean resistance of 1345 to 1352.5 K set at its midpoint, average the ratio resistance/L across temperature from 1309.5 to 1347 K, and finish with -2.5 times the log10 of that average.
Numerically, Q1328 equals 0.10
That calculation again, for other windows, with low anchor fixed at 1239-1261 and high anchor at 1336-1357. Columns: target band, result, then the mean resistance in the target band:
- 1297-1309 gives 0.104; 212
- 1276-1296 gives 0.021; 228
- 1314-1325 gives 0.230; 190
